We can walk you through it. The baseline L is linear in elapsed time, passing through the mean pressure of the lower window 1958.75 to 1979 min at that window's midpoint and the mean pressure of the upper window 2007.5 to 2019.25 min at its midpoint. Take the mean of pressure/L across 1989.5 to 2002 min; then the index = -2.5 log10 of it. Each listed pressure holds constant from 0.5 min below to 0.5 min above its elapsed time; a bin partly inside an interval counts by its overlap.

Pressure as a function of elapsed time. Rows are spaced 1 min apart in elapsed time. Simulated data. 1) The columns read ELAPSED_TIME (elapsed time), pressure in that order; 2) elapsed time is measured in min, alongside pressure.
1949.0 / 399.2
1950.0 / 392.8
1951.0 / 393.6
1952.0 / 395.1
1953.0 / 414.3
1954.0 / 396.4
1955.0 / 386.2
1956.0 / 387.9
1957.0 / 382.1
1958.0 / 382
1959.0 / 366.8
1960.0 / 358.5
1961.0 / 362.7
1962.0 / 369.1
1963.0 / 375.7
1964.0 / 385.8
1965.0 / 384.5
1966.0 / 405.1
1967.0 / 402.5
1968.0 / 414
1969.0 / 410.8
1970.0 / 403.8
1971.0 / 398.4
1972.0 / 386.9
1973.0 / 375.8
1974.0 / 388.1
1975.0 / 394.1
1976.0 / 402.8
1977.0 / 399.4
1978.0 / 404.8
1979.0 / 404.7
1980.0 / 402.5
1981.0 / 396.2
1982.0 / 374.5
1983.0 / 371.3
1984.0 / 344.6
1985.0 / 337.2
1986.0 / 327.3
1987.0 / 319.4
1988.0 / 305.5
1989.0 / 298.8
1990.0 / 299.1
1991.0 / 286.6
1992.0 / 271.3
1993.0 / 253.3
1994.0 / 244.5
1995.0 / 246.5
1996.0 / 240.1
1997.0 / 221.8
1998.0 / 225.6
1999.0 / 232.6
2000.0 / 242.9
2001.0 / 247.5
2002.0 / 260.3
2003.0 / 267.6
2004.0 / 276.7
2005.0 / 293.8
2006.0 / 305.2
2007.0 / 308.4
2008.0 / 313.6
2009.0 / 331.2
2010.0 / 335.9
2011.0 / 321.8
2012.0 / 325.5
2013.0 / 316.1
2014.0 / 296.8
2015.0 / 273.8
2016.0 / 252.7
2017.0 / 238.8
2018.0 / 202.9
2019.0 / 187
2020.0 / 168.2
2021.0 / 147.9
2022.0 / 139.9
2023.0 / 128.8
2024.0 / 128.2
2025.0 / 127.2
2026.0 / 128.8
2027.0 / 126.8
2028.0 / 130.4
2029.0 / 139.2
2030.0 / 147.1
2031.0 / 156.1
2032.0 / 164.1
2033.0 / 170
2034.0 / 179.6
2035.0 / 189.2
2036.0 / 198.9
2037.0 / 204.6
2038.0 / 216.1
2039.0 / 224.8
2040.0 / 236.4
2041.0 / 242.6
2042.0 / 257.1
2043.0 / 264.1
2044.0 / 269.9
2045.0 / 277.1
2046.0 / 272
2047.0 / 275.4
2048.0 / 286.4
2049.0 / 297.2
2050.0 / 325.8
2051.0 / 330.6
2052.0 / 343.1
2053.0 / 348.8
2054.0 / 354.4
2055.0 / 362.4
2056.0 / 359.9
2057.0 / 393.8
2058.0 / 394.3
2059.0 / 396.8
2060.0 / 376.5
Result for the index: 0.29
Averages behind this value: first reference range 390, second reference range 285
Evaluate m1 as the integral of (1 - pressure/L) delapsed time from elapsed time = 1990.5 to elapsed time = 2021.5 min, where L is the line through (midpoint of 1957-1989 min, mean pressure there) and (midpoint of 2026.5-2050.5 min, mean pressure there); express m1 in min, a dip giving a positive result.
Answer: 3.6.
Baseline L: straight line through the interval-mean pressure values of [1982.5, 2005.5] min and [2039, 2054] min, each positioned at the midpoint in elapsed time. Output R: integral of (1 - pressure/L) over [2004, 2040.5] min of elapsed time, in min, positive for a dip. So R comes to 8.63 min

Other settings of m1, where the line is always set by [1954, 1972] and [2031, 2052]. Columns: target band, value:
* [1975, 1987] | -0.7 min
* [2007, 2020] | 0.7 min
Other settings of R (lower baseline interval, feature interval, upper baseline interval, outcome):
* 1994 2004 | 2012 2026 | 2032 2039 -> 1.0 min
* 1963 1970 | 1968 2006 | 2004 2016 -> 3.6 min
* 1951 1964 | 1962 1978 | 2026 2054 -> -1.6 min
